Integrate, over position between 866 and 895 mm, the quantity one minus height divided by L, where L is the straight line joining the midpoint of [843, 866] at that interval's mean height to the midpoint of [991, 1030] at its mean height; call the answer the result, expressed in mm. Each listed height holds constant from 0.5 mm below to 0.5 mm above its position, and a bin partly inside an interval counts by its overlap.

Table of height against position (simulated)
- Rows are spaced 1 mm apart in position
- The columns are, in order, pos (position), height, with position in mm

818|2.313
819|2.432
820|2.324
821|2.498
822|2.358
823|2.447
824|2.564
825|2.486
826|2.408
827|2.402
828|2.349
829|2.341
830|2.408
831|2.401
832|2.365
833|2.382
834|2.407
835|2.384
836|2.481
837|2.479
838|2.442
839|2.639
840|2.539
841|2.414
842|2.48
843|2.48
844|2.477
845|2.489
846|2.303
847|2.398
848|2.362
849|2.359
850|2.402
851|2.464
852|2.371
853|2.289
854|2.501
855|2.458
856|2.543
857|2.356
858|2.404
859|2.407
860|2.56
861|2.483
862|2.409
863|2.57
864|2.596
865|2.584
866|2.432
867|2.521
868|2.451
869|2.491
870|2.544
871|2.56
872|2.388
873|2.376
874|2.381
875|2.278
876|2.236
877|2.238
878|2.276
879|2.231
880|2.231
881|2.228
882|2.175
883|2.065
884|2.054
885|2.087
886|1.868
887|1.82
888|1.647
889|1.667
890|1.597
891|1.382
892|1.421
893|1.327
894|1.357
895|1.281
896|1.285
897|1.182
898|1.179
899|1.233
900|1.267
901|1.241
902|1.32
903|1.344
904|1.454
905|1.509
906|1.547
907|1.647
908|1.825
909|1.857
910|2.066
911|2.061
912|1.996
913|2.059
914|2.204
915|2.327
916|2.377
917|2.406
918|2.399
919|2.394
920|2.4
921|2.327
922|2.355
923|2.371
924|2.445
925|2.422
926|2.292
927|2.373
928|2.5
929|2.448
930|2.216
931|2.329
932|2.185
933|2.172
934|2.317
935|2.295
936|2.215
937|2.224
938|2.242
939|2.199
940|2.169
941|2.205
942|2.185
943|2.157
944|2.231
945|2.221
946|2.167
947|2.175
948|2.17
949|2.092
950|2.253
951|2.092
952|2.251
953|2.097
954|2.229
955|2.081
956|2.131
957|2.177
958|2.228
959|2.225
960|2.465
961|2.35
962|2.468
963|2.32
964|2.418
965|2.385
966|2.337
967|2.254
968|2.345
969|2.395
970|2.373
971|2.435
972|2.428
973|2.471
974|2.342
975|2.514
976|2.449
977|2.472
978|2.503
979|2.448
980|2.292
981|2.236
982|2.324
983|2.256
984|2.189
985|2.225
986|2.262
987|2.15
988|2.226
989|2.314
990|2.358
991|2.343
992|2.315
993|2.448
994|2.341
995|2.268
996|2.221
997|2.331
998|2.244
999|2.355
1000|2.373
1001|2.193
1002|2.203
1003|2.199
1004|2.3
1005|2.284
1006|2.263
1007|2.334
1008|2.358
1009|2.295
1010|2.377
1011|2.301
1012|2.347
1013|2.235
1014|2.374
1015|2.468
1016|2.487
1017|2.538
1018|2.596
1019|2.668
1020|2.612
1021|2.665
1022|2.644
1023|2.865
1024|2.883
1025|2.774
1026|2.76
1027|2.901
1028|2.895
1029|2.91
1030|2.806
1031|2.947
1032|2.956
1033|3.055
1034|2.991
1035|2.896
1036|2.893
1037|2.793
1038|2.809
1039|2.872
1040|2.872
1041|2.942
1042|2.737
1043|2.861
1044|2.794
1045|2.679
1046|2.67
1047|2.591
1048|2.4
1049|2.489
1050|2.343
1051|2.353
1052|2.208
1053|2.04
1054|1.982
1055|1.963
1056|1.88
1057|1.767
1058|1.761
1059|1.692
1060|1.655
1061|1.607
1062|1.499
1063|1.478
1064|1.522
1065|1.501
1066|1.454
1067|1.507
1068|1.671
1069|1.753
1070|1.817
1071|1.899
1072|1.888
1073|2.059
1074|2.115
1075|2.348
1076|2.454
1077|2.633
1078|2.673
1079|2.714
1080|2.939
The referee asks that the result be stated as 4.60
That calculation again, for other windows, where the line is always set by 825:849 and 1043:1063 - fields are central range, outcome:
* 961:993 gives -1.7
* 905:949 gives 1.9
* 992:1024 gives -3.1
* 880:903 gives 7.5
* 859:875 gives -0.6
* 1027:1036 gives -3.2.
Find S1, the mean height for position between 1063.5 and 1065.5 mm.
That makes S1 1.51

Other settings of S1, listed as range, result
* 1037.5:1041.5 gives 2.87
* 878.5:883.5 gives 2.19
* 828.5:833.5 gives 2.38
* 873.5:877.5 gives 2.28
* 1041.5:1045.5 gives 2.77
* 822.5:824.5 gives 2.51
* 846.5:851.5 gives 2.4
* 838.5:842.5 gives 2.52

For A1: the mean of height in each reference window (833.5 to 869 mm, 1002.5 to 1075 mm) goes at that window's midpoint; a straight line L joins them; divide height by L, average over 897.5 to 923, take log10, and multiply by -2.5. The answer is 0.28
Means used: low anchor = 2.46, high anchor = 2.36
